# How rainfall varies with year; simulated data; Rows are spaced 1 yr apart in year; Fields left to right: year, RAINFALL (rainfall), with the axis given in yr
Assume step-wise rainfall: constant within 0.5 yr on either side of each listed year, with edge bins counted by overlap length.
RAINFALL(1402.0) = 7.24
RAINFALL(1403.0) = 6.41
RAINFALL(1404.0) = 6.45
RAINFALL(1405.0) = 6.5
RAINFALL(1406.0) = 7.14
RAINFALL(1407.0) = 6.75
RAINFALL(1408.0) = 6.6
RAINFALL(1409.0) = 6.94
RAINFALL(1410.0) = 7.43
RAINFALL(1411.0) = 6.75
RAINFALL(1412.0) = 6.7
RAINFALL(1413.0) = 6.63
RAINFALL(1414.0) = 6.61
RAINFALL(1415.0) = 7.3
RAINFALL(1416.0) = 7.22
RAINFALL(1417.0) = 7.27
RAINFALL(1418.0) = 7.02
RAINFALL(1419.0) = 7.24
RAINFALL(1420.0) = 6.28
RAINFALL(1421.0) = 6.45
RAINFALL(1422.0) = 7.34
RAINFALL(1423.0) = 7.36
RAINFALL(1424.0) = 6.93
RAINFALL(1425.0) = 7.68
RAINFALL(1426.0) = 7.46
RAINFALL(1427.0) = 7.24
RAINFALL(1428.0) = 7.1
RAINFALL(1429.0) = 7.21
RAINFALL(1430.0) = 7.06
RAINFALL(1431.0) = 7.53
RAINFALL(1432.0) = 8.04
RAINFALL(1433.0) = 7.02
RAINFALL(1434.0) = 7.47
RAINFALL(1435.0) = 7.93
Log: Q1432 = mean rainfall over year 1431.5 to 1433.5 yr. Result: 7.53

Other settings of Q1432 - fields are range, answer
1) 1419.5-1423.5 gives 6.86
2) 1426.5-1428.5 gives 7.17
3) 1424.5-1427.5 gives 7.46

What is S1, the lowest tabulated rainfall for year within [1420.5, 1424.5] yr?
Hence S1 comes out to 6.45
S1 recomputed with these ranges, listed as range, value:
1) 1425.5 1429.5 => 7.1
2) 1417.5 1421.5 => 6.28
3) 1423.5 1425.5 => 6.93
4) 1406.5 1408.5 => 6.6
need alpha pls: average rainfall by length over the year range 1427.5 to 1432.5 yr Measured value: 7.39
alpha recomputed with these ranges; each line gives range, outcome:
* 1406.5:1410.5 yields 6.93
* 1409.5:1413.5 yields 6.88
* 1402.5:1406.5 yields 6.62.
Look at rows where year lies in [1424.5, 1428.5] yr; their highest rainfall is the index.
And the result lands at 7.68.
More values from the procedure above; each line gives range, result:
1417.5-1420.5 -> 7.24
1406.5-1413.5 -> 7.43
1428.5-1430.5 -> 7.21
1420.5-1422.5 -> 7.34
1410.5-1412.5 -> 6.75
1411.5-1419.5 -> 7.3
